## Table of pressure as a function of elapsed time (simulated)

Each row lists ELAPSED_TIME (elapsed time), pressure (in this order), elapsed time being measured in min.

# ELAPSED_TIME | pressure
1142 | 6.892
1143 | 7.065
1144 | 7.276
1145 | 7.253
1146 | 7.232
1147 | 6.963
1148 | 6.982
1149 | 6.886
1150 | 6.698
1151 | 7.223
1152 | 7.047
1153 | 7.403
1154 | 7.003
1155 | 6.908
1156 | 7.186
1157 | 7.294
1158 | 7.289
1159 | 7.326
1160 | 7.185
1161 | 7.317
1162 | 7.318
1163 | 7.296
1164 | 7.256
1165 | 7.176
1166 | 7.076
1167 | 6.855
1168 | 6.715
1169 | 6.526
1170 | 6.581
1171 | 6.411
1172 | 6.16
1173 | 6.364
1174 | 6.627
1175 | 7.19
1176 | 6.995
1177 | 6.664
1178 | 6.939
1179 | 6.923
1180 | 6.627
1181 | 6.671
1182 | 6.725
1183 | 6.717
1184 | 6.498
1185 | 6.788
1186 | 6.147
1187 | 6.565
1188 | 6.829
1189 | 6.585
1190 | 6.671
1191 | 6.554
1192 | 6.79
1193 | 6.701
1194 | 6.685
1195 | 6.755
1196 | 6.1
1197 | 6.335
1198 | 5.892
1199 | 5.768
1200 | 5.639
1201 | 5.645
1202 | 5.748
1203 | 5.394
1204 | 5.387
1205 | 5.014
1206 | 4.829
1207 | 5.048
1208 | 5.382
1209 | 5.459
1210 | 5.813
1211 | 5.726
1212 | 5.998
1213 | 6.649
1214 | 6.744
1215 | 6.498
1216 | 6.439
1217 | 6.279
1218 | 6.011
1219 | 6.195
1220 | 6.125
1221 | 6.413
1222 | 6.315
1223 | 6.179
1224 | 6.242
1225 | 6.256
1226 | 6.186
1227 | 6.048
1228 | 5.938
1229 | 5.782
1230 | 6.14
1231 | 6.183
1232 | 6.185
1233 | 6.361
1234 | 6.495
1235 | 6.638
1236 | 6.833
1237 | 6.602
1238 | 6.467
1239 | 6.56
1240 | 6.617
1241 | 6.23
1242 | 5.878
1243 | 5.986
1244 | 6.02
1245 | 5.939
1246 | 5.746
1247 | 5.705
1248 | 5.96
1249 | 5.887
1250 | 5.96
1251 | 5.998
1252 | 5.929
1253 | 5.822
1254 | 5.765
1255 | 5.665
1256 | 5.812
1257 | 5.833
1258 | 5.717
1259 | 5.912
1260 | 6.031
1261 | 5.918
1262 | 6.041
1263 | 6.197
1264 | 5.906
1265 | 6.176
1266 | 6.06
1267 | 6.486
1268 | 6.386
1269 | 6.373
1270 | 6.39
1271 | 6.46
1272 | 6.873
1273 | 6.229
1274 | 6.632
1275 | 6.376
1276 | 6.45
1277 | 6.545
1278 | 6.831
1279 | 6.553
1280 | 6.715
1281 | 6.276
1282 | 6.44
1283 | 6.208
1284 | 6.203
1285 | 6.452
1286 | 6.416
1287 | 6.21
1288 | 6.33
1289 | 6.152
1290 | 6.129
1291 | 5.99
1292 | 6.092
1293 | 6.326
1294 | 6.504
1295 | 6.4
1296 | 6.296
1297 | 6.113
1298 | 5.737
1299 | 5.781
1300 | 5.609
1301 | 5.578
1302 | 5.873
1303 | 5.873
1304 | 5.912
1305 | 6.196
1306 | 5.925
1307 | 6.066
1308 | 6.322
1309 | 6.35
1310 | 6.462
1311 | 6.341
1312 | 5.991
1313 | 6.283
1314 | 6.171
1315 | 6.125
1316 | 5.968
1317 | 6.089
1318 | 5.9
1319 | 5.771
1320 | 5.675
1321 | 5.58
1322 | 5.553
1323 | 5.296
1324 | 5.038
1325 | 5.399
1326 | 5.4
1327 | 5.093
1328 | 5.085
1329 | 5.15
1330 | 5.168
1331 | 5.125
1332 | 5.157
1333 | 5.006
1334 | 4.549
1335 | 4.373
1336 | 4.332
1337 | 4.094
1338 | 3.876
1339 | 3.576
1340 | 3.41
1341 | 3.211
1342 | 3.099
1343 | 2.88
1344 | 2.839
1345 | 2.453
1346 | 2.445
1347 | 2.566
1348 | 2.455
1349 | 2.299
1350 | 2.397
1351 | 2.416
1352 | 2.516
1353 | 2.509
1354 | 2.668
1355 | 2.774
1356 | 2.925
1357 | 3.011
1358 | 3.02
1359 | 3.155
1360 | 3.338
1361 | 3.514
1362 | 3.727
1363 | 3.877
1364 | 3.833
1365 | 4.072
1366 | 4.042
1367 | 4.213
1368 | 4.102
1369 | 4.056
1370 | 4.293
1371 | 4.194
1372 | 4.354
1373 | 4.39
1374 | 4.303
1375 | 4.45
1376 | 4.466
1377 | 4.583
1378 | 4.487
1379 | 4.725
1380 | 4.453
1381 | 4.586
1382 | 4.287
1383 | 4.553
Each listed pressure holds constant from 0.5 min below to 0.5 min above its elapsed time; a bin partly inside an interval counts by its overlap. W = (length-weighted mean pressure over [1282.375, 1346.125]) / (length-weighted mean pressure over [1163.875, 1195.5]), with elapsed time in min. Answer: 0.81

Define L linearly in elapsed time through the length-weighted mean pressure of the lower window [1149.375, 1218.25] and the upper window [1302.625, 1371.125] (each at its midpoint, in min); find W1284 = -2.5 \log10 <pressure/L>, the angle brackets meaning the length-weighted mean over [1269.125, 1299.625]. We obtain -0.23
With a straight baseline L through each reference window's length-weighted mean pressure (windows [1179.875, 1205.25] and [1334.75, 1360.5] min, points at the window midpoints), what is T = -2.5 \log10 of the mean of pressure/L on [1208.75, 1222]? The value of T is -0.07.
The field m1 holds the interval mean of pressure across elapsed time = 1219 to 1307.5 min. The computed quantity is 6.17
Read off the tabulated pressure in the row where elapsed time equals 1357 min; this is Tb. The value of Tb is 3.011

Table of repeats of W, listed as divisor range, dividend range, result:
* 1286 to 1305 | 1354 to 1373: 0.61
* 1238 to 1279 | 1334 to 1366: 0.52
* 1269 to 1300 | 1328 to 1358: 0.54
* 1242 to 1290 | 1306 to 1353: 0.75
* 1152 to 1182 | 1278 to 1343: 0.81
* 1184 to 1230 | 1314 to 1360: 0.67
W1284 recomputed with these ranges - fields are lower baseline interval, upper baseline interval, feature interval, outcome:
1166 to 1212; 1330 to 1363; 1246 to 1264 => -0.17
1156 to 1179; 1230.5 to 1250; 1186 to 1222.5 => 0.08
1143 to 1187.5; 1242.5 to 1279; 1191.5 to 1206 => 0.12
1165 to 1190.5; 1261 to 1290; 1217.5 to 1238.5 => 0.04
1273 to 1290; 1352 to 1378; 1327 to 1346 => 0.16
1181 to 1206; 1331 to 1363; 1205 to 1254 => -0.11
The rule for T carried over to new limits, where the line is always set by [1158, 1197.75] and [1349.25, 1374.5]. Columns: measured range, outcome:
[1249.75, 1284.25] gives -0.20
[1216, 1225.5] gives -0.04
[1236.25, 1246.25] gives -0.11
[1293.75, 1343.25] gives -0.25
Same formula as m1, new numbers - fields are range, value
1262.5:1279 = 6.4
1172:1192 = 6.68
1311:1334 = 5.54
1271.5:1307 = 6.23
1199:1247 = 6.04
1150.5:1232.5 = 6.45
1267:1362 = 5.15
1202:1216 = 5.72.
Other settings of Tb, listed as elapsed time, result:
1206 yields 4.829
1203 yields 5.394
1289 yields 6.152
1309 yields 6.35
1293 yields 6.326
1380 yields 4.453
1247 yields 5.705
